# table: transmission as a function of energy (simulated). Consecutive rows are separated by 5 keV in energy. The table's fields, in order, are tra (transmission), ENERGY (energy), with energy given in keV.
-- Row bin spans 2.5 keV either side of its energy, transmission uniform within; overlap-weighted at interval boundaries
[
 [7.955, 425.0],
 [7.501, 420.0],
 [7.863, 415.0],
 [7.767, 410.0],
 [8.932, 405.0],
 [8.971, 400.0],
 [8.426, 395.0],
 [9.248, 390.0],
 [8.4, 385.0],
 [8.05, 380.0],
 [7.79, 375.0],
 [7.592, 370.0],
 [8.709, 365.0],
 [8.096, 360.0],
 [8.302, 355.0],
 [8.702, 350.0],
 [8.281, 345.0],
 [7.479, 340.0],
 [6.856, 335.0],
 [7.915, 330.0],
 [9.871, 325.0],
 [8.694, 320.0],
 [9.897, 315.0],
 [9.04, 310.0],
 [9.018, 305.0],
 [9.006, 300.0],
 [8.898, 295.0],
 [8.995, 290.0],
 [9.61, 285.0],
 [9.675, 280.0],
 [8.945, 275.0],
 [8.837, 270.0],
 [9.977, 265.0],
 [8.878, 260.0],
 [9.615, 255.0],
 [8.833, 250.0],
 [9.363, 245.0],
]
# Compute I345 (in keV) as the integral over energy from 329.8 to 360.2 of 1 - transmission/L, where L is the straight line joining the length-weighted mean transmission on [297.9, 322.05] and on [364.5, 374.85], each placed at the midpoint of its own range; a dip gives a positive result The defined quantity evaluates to 1.8 keV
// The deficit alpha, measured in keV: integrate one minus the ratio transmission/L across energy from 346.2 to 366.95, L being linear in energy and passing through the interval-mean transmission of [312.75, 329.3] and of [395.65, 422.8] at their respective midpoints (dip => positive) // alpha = 1.0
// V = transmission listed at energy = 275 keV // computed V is 8.945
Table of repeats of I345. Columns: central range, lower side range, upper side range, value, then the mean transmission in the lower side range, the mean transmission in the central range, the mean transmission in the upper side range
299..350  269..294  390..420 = 1.9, 9.22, 8.6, 8.39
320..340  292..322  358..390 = 1.4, 9.1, 8.18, 8.2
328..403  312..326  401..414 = 5.6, 9.43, 8.19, 8.37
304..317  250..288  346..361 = -0.7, 9.32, 9.33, 8.39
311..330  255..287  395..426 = -0.7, 9.34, 9.25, 8.2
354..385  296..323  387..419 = 2.2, 9.13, 8.1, 8.48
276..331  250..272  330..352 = -4.4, 9.28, 9.18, 7.82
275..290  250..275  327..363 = -0.8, 9.24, 9.42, 7.98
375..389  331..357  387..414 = 0.2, 7.92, 8.26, 8.62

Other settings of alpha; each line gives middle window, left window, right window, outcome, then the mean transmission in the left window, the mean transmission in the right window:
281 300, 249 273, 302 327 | 0.2 keV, 9.25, 9.29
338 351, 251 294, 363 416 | 0.9 keV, 9.29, 8.35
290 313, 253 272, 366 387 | -0.3 keV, 9.33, 8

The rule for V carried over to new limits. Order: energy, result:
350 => 8.702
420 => 7.501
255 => 9.615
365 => 8.709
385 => 8.4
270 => 8.837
